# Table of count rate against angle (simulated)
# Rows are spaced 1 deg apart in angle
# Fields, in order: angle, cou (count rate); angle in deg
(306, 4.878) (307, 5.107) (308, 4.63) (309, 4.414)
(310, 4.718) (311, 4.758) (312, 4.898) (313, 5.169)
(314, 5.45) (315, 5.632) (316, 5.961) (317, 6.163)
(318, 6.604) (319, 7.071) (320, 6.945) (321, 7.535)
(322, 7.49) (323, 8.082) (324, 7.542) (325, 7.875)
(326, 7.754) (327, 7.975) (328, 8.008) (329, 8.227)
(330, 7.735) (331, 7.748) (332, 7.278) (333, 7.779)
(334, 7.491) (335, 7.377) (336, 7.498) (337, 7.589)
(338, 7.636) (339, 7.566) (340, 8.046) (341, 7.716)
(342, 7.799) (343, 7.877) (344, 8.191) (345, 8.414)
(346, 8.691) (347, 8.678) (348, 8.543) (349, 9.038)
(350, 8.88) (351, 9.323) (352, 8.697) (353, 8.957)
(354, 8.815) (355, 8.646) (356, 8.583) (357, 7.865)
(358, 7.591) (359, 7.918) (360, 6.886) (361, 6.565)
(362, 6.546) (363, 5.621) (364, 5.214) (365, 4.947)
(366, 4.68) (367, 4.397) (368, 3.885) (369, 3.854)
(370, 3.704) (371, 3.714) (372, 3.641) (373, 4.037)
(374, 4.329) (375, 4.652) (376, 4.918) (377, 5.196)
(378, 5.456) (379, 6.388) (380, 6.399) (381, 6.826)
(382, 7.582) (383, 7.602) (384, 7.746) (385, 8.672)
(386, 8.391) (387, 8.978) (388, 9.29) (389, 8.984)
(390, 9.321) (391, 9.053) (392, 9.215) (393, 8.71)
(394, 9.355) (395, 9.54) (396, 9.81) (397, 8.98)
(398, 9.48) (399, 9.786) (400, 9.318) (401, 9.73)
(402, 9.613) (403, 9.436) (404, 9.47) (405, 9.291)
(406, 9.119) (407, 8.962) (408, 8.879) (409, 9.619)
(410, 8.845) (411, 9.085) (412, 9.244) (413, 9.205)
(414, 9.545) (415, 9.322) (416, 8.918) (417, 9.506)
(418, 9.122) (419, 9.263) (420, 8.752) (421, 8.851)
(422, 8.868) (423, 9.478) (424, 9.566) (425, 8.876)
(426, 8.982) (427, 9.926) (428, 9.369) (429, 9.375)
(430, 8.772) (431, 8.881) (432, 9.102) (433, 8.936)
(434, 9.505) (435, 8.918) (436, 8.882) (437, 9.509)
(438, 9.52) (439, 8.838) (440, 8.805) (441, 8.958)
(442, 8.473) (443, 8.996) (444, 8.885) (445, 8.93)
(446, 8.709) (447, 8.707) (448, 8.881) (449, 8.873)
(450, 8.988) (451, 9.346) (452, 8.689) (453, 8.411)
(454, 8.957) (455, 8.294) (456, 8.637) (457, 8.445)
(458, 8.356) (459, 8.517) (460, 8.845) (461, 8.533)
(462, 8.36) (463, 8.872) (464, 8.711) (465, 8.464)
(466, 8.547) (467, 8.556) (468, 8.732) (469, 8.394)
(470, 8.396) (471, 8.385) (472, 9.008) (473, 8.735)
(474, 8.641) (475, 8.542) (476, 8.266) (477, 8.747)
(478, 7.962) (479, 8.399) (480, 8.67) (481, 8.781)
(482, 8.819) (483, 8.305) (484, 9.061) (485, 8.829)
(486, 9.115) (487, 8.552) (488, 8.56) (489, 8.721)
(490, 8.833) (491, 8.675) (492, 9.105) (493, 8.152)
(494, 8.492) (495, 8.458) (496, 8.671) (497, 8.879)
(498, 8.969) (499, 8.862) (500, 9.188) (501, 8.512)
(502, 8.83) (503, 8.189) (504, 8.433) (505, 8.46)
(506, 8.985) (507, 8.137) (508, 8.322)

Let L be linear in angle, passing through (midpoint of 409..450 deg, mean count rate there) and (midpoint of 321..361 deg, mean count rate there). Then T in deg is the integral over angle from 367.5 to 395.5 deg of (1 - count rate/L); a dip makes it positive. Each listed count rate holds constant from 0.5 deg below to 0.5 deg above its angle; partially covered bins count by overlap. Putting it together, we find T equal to 5.8 deg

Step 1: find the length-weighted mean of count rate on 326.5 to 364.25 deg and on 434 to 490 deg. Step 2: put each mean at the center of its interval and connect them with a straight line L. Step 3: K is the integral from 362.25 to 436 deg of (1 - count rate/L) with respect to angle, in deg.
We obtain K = 2.6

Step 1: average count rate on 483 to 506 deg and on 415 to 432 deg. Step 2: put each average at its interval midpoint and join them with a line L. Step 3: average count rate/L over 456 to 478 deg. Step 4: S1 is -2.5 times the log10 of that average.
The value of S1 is 0.04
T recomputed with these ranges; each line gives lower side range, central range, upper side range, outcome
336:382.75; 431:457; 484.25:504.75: -3.0 deg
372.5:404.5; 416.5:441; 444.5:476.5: -2.3 deg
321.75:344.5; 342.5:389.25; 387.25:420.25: 8.6 deg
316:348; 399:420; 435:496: -2.6 deg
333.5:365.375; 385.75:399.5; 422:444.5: -1.2 deg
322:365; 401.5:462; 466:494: -5.0 deg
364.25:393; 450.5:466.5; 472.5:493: -1.0 deg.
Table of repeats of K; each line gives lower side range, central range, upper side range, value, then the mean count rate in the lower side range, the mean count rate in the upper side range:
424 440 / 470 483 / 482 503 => 0.41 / 9.16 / 8.73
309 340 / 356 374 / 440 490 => 4.88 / 6.96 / 8.67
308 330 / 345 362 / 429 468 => -2.72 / 6.57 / 8.81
